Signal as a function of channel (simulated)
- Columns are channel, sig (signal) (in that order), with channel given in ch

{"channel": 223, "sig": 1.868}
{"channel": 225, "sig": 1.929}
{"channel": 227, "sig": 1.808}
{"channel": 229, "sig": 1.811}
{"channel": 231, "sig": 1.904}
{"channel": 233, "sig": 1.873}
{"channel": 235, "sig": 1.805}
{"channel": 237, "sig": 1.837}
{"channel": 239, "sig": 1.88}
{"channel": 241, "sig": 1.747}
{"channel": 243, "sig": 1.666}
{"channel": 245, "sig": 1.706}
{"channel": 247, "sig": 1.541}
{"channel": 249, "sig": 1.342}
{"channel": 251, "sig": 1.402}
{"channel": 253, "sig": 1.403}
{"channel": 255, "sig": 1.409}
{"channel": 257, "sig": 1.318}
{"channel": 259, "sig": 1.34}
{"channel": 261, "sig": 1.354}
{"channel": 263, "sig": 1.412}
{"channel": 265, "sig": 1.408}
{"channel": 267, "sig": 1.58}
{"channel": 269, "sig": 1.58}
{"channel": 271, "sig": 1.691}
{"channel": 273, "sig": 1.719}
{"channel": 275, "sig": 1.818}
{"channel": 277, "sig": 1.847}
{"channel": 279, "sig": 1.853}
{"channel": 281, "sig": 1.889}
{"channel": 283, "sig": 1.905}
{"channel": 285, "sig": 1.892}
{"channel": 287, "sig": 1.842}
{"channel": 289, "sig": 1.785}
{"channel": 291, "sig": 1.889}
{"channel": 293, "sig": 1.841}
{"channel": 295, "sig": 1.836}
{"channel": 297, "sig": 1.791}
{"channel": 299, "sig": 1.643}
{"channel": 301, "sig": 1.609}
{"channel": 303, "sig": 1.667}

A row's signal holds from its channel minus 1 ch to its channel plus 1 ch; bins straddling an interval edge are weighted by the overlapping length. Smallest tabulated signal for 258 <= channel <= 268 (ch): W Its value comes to 1.34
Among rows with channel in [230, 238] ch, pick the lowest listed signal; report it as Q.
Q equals 1.805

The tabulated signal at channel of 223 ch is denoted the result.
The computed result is 1.868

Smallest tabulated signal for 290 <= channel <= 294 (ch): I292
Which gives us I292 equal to 1.841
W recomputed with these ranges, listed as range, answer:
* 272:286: 1.719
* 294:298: 1.791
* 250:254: 1.402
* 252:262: 1.318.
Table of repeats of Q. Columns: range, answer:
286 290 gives 1.785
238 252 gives 1.342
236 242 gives 1.747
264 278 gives 1.408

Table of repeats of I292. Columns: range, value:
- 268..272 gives 1.58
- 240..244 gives 1.666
